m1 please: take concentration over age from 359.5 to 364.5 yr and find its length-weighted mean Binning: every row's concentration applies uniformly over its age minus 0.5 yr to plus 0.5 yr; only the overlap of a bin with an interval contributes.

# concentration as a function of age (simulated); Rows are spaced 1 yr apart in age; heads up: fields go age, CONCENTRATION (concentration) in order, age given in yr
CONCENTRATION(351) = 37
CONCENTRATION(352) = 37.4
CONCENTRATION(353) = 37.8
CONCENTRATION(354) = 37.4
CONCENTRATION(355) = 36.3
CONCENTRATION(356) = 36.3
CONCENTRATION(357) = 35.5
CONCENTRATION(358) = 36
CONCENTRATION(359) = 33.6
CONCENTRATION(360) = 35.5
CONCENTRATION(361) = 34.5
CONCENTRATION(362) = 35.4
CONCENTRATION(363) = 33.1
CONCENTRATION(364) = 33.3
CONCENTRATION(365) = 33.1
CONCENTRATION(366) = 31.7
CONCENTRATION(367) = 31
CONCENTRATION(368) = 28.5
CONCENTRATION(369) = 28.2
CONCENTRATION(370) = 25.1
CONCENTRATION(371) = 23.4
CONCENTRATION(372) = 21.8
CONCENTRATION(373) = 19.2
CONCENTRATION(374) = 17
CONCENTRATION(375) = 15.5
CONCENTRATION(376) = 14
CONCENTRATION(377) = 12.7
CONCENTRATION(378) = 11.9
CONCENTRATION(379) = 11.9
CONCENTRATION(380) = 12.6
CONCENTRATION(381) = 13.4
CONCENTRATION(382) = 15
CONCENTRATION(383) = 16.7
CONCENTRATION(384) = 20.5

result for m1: 34.4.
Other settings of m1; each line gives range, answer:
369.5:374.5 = 21.3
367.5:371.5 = 26.3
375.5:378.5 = 12.9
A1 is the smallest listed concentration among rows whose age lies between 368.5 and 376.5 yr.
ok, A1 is 14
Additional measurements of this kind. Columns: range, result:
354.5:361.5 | 33.6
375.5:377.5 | 12.7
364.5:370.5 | 25.1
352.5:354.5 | 37.4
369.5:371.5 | 23.4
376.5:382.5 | 11.9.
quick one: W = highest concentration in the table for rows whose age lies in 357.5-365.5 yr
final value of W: 36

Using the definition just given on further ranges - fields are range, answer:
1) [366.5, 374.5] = 31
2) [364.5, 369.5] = 33.1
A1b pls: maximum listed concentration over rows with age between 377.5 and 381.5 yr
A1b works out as 13.4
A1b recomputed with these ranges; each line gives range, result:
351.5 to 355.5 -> 37.8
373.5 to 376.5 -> 17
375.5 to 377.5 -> 14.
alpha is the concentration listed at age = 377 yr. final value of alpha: 12.7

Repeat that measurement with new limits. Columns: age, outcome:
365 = 33.1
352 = 37.4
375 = 15.5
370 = 25.1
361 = 34.5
